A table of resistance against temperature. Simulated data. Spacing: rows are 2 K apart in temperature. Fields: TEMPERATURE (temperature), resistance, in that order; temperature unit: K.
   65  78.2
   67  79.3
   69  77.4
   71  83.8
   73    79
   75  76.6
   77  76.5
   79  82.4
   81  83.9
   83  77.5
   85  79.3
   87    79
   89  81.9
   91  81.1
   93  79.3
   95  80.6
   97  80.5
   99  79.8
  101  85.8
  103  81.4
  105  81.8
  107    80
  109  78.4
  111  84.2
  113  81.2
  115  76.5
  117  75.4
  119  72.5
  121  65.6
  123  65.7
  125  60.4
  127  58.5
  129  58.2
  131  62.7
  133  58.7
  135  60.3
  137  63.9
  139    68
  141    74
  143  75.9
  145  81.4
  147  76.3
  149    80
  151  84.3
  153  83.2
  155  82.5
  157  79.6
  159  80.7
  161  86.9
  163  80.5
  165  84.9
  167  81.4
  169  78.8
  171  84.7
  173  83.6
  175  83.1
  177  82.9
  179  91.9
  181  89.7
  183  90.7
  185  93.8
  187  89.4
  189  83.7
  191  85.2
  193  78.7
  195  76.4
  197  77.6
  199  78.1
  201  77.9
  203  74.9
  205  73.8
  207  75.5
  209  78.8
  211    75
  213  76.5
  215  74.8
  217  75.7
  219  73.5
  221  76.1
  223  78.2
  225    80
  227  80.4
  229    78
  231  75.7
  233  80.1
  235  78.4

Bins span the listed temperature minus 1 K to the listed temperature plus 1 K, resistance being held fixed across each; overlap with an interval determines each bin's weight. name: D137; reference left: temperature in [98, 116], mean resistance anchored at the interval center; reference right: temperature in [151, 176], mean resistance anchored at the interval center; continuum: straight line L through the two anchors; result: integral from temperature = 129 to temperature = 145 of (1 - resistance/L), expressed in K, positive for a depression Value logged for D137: 3.0 K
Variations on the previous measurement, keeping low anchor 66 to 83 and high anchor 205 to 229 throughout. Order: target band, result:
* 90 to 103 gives -0.32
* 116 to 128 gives 1.89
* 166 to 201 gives -2.94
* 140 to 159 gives -0.39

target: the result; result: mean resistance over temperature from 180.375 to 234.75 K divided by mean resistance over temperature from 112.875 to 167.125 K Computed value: 1.08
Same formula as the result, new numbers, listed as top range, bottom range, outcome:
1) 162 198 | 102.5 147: 1.18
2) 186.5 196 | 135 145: 1.17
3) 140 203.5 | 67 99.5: 1.03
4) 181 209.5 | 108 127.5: 1.13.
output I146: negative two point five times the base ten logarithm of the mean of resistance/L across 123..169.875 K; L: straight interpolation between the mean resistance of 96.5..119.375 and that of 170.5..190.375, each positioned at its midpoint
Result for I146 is 0.142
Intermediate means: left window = 80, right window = 87.4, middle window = 73.8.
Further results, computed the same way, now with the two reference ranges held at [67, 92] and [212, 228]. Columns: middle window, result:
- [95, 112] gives -0.028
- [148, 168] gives -0.057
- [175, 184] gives -0.137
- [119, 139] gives 0.253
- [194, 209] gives 0.011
